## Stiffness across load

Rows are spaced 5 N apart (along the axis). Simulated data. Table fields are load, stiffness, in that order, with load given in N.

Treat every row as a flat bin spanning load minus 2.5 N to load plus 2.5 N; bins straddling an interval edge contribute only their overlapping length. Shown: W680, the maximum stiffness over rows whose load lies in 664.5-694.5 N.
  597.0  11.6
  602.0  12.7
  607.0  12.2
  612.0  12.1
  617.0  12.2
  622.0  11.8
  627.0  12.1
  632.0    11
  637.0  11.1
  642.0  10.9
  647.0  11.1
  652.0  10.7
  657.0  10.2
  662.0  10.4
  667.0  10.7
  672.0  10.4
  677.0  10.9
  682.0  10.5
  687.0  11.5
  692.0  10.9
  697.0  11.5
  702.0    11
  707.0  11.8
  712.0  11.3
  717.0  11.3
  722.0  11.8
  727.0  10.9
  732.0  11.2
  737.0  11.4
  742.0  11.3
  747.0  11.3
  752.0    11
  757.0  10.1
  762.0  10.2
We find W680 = 11.5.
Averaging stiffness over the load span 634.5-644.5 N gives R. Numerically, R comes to 11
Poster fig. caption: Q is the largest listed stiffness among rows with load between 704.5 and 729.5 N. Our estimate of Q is 11.8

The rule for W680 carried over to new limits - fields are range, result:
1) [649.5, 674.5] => 10.7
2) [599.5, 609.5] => 12.7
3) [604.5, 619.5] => 12.2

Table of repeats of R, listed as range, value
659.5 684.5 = 10.6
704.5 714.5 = 11.6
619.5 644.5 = 11.4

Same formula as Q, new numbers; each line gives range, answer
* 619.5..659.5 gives 12.1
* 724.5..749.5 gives 11.4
